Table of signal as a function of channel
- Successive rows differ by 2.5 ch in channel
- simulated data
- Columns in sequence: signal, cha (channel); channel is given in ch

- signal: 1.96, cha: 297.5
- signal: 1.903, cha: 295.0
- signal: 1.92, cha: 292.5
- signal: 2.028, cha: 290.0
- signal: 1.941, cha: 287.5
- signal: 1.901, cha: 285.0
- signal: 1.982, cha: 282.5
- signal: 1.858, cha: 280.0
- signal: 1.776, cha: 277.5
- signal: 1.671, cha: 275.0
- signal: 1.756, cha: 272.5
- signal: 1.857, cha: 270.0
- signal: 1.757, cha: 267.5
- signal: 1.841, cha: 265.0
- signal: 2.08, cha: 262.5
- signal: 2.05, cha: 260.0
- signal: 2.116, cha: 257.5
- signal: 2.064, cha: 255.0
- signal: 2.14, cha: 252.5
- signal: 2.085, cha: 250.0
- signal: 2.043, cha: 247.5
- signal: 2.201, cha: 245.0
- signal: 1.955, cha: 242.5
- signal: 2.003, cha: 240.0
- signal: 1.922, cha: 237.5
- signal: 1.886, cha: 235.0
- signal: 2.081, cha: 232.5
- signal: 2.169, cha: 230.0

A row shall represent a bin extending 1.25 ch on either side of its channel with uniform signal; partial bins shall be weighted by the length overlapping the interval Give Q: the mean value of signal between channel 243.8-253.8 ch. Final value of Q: 2.12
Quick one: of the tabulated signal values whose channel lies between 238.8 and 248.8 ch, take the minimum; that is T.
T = 1.955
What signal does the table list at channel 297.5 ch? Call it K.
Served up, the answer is 1.96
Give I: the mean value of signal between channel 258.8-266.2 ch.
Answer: 1.99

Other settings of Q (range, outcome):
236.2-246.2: 2.02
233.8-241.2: 1.94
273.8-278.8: 1.73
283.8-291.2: 1.96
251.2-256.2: 2.1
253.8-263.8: 2.08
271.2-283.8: 1.81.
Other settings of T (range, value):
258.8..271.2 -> 1.757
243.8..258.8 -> 2.043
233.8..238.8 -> 1.886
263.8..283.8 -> 1.671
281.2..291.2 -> 1.901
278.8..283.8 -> 1.858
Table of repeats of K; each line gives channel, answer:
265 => 1.841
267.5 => 1.757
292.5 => 1.92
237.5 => 1.922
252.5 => 2.14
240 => 2.003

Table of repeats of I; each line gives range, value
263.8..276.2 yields 1.78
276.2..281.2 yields 1.82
